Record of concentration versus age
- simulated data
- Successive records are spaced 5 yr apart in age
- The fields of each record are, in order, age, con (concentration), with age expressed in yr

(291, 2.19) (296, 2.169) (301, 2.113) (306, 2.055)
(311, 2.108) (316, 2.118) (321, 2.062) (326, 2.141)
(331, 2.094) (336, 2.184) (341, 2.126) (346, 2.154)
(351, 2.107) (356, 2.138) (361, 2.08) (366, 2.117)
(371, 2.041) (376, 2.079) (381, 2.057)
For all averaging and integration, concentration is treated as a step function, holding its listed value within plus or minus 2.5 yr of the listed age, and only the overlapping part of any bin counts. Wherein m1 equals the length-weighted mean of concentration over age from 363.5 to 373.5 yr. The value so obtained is 2.08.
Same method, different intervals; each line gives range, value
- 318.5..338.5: 2.12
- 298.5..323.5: 2.09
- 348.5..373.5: 2.1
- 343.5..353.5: 2.13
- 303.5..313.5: 2.08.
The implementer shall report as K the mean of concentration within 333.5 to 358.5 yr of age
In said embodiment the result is 2.14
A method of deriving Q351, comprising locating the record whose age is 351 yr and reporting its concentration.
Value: 2.107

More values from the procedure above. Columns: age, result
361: 2.08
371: 2.041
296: 2.169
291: 2.19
